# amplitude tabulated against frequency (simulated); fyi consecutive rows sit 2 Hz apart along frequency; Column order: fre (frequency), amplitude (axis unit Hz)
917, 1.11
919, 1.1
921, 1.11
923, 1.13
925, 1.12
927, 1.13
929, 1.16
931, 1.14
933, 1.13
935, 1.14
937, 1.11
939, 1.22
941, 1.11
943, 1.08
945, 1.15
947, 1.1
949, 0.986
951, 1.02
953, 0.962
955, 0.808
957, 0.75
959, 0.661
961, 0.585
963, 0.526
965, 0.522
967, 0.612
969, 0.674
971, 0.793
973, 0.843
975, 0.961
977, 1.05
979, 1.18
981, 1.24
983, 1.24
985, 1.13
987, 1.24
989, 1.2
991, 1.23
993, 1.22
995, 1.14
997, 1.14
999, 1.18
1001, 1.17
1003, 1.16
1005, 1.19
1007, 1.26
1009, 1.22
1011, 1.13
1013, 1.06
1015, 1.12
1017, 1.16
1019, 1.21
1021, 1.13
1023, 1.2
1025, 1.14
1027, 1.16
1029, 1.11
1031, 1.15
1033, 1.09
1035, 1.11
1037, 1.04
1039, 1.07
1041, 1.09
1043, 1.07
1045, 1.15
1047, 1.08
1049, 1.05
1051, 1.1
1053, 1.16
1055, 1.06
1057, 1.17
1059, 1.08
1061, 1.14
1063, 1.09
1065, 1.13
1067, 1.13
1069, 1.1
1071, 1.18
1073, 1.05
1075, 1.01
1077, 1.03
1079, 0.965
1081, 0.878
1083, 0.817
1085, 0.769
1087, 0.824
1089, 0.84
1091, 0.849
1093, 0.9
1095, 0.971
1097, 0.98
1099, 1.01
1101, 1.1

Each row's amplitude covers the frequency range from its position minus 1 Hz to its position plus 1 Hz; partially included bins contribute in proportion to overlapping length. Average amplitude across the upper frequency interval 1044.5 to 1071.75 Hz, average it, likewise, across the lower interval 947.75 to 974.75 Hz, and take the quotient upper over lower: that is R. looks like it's 1.47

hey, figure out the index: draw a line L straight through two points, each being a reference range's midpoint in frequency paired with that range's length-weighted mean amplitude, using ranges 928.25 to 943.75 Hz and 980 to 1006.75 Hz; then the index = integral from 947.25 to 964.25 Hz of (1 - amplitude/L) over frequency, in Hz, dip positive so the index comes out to 5.3 Hz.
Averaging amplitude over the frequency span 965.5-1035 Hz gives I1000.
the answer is 1.11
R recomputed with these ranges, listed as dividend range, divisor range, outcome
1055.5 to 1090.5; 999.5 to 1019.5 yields 0.87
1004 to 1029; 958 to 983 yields 1.42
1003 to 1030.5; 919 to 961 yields 1.11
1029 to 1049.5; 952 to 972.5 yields 1.58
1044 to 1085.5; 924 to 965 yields 1.08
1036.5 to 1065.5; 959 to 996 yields 1.15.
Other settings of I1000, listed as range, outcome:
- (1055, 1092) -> 1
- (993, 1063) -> 1.13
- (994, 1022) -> 1.16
